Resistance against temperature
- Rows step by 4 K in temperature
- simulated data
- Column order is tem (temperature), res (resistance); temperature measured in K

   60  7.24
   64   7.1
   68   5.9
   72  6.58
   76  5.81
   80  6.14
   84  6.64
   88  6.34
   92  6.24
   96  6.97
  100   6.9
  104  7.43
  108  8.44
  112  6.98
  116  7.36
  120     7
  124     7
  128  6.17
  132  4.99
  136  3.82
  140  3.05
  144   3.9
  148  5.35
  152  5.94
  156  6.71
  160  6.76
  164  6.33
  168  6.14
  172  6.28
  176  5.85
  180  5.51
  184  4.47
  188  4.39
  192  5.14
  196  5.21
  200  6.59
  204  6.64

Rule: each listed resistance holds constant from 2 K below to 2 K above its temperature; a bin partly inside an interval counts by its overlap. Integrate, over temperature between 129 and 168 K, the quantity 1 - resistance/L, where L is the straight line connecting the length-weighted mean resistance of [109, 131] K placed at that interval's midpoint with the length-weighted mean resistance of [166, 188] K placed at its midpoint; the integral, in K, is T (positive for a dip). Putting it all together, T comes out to 5.5 K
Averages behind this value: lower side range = 6.88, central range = 5.28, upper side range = 5.54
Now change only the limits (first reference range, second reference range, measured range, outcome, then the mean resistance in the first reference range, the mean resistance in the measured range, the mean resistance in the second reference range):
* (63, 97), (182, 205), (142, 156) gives 1.1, 6.38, 5.3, 5.35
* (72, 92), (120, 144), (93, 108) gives -3.6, 6.27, 7.22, 5.08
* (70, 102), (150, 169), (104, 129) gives -3.1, 6.45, 7.22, 6.39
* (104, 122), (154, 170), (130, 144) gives 6.1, 7.44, 3.95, 6.48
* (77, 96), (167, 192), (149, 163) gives -1.8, 6.38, 6.38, 5.39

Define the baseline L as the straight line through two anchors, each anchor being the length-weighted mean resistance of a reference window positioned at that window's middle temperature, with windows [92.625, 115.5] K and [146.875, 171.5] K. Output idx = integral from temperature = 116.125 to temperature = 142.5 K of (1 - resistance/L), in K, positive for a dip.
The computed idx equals 5.3 K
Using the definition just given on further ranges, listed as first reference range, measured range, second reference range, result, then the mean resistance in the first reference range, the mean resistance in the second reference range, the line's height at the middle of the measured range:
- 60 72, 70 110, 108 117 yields 1.7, 6.64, 7.43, 7.05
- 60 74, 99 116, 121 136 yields -3.8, 6.63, 5.82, 6.1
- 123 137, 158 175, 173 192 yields -3.6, 5.51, 5.13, 5.24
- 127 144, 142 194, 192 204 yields -4.9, 4.34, 5.9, 5.15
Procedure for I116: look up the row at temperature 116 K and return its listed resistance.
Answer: 7.36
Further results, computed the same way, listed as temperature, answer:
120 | 7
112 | 6.98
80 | 6.14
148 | 5.35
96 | 6.97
